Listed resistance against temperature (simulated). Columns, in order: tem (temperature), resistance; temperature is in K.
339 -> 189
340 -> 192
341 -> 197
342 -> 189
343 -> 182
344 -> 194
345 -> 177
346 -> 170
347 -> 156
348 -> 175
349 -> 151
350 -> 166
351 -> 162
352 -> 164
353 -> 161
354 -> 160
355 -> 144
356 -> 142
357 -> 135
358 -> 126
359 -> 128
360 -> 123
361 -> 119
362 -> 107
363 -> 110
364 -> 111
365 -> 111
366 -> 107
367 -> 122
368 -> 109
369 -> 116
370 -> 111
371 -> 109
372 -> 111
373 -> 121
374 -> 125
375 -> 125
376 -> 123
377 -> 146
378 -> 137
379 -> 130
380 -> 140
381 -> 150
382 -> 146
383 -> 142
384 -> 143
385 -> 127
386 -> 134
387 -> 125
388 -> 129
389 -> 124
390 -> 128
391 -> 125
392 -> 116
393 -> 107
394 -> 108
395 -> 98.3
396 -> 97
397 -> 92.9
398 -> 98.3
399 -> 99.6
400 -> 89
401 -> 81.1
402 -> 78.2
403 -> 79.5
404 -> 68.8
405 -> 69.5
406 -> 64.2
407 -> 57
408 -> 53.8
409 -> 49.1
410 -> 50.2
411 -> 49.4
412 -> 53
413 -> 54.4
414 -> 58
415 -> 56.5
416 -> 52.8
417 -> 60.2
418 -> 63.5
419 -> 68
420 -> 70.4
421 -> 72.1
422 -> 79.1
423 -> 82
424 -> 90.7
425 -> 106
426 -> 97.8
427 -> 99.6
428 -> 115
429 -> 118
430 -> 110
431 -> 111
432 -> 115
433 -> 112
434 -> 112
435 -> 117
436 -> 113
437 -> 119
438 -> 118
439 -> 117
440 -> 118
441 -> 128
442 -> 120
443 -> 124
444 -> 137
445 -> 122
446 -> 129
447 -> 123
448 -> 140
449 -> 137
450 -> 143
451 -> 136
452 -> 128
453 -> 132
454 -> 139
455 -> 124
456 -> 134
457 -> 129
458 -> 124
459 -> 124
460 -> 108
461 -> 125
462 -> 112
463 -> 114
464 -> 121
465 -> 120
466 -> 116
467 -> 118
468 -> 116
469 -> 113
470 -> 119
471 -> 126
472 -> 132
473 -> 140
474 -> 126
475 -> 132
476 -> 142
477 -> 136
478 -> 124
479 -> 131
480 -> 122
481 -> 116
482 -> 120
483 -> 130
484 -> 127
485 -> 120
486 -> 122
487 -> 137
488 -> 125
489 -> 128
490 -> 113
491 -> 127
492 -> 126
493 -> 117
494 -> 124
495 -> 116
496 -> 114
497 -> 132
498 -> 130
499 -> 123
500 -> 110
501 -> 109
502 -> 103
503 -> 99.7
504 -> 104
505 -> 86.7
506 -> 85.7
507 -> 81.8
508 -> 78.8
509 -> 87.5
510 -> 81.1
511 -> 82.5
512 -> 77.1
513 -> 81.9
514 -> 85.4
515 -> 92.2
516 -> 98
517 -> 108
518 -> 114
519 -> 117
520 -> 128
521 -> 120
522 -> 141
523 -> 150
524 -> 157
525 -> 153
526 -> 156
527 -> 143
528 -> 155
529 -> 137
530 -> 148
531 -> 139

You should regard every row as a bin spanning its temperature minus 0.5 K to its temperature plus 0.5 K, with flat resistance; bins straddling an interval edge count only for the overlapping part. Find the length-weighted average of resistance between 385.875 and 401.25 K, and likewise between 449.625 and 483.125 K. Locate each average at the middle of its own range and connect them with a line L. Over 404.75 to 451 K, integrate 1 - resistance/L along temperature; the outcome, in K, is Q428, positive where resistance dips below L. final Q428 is 8.9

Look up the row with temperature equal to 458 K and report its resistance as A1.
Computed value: 124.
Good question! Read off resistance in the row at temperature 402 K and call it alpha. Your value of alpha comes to 78.2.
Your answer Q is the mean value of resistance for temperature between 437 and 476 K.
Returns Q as 126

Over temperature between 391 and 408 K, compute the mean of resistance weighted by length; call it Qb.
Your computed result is 87.9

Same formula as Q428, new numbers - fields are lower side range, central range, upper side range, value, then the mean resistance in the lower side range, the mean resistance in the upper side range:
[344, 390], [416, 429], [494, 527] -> 4.3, 135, 110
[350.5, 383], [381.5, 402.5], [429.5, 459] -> 2.3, 129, 125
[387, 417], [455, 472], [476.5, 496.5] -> -1.2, 82.7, 124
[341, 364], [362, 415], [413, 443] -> 9.8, 152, 96.3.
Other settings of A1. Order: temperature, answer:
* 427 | 99.6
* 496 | 114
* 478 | 124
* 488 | 125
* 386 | 134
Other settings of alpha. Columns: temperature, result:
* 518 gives 114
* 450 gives 143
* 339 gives 189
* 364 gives 111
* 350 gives 166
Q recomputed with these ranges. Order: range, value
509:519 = 92.2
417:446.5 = 106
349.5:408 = 118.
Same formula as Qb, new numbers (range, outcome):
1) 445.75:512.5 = 119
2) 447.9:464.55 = 127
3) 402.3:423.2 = 62.3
